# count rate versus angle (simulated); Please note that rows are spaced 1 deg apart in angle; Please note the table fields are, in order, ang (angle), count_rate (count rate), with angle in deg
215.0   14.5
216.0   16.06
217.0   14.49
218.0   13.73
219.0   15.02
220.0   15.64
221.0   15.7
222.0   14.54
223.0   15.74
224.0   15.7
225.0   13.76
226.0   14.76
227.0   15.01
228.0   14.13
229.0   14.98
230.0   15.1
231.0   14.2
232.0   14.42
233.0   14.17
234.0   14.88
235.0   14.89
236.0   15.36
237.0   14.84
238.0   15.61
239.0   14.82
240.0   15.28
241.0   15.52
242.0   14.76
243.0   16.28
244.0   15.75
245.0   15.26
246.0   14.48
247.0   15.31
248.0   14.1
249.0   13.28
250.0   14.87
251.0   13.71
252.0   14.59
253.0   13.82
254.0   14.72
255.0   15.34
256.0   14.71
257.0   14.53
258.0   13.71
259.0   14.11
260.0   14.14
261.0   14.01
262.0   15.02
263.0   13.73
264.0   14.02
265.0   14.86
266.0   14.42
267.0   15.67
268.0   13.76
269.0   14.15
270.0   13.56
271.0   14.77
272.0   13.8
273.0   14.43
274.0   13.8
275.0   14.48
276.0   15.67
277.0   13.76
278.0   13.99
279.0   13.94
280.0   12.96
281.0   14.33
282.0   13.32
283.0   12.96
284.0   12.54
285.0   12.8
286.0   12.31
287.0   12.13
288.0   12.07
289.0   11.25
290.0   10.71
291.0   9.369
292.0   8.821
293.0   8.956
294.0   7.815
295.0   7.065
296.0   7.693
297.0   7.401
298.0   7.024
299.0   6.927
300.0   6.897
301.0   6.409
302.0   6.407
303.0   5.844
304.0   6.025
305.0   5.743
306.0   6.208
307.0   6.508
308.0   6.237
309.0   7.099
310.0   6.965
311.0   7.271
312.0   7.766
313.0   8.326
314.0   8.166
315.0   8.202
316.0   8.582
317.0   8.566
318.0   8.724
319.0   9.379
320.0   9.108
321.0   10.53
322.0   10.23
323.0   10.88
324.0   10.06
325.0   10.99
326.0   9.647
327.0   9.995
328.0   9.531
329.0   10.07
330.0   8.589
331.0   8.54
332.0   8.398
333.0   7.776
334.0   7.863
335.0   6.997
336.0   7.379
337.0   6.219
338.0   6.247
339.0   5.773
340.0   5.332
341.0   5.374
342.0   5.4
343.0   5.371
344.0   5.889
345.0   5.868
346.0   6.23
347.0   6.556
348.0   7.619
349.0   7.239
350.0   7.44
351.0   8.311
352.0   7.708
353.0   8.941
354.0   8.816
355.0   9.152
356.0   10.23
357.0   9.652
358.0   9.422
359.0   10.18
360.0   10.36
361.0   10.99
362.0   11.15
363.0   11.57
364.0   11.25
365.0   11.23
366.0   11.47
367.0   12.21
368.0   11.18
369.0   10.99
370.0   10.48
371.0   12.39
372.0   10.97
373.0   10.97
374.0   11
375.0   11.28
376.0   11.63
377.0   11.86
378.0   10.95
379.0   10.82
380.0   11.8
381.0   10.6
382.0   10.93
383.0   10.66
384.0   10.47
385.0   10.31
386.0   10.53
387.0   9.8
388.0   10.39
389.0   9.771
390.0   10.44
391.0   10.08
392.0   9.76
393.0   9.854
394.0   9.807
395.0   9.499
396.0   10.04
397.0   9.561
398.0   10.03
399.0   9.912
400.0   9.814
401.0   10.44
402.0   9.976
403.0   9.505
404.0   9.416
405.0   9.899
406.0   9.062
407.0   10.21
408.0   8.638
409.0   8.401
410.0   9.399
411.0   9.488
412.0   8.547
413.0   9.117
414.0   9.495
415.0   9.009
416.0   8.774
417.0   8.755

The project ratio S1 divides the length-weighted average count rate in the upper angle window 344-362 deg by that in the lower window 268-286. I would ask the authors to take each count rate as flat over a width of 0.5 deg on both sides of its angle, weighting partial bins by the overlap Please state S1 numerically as 0.6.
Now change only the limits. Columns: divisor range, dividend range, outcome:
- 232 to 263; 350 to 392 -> 0.71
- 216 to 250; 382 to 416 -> 0.65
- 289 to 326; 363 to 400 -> 1.32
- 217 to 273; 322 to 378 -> 0.62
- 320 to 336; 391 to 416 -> 1.03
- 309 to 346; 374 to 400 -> 1.30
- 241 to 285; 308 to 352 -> 0.55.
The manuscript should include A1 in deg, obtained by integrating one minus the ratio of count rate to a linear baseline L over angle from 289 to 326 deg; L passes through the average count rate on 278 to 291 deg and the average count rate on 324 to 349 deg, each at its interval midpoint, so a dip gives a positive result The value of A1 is 7.3 deg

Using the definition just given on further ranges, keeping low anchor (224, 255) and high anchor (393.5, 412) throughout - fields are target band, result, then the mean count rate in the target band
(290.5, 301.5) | 4.51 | 7.67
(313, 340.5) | 7.88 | 8.58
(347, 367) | 2.55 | 9.61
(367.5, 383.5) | -1.08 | 11.2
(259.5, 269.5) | -0.28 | 14.4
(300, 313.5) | 6.35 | 6.69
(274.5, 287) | -0.05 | 13.5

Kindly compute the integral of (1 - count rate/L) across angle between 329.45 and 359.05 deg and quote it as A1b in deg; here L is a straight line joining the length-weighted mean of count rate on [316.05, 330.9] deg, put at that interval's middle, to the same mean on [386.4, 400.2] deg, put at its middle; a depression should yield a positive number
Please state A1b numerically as 7.0 deg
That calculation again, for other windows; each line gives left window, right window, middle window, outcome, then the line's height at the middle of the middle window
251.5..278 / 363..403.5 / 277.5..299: 4.5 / 13.6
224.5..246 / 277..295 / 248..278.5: -2.8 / 13.2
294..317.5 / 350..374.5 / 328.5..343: 2.8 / 8.85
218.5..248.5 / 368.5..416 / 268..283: -0.3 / 13.7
